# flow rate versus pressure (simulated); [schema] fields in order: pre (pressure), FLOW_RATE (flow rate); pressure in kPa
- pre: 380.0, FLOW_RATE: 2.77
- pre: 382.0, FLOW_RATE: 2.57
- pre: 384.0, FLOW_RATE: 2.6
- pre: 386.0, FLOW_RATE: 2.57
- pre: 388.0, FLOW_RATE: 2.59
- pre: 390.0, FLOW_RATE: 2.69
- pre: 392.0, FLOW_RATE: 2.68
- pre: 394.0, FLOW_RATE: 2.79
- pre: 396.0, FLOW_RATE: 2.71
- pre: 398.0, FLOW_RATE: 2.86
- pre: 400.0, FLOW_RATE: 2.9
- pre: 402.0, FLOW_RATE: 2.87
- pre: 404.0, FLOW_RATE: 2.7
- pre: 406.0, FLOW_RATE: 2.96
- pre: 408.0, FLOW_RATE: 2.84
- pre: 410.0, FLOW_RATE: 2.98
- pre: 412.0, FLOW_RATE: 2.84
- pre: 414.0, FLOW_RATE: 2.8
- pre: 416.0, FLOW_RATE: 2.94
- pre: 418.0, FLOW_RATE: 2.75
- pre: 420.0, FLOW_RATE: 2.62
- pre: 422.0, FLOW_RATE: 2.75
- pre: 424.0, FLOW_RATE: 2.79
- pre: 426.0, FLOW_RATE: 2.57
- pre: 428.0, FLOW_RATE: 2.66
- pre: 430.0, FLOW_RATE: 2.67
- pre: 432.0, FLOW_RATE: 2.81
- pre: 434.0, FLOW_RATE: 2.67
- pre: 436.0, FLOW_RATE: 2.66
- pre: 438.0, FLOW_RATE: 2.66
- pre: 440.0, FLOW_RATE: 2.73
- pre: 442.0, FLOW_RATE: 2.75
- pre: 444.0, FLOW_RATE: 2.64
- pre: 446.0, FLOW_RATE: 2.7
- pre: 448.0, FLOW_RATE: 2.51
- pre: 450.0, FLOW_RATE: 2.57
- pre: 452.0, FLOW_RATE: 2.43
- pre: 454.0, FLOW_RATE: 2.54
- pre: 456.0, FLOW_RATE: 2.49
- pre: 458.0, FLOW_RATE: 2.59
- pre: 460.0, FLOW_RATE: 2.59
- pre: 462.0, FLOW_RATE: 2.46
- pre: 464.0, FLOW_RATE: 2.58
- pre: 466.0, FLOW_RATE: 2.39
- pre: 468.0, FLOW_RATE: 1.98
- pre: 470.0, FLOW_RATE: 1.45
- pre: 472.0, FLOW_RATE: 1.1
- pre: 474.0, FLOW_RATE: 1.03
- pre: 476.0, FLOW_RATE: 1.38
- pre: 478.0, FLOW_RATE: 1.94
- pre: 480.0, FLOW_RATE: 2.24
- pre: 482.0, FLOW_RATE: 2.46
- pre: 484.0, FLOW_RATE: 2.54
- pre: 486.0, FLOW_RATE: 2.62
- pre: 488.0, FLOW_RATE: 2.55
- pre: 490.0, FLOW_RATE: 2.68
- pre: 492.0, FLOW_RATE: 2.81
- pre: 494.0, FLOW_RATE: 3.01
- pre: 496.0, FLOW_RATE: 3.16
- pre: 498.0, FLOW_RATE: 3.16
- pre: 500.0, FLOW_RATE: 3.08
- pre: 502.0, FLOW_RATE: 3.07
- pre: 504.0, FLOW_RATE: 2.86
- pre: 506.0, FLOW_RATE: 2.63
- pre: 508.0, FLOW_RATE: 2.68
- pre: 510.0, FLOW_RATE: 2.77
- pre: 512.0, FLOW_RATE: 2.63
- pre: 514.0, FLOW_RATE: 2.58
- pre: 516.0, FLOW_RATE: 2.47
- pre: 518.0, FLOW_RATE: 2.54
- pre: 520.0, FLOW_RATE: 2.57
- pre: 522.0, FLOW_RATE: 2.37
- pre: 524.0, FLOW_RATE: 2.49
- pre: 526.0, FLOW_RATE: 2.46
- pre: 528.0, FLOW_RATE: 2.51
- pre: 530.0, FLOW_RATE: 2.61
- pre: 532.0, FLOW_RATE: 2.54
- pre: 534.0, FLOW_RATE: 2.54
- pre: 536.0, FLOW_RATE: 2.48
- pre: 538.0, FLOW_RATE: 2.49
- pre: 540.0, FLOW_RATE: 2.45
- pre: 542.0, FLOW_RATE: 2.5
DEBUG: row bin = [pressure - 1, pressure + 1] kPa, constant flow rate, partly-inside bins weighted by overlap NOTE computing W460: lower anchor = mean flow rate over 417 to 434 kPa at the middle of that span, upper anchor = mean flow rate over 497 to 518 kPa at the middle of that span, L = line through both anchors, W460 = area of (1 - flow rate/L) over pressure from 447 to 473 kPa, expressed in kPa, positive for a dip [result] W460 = 4.3 kPa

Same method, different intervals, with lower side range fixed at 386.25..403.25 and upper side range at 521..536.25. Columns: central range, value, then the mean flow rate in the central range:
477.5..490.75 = 0.70 kPa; 2.45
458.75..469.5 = 1.07 kPa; 2.36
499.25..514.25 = -1.48 kPa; 2.79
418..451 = 0.03 kPa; 2.67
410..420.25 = -0.40 kPa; 2.82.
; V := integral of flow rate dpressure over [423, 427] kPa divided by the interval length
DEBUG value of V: 2.68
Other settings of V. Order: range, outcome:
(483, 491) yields 2.6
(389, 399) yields 2.75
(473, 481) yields 1.65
